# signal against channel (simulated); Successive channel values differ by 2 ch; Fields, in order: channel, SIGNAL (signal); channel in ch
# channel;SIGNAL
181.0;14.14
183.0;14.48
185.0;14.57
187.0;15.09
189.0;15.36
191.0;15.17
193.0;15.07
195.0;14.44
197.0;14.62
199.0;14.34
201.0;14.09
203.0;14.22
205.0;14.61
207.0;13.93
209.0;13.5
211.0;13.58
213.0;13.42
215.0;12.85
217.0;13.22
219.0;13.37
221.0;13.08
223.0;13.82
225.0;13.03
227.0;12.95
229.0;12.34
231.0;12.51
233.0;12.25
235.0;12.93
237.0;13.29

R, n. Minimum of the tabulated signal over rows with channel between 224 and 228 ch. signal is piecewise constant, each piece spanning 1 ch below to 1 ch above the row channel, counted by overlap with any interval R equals 12.95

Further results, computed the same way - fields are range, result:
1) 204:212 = 13.5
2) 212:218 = 12.85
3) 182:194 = 14.48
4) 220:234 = 12.25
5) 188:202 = 14.09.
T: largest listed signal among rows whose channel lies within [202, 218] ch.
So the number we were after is 14.61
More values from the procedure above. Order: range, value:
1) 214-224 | 13.82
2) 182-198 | 15.36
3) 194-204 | 14.62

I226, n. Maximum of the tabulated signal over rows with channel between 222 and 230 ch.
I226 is 13.82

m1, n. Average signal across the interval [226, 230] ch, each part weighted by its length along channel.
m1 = 12.6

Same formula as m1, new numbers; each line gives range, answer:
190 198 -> 14.8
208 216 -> 13.3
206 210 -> 13.7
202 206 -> 14.4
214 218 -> 13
